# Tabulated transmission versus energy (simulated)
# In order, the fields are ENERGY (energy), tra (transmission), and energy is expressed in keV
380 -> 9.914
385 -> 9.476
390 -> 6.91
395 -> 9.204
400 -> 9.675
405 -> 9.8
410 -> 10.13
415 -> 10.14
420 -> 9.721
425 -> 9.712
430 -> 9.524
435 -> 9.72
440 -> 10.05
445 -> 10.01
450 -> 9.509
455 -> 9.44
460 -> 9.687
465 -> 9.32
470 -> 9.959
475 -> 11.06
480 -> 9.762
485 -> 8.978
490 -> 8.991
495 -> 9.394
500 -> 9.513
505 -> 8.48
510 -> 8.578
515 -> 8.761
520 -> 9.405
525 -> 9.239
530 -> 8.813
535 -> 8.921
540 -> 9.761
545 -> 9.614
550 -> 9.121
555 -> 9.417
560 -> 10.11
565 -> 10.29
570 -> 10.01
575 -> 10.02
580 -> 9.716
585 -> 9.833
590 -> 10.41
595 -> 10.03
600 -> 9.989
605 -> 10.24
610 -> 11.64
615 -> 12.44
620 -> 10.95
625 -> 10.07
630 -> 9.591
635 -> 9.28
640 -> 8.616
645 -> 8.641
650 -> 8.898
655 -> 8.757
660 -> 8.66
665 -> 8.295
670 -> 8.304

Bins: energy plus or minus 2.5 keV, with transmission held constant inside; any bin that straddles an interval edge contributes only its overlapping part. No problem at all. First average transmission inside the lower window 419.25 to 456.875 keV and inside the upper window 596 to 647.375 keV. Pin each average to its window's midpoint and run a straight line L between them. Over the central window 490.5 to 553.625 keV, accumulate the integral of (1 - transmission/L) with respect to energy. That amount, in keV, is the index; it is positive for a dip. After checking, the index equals 4.96 keV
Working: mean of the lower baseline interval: 9.71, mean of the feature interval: 9.13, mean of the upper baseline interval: 10.1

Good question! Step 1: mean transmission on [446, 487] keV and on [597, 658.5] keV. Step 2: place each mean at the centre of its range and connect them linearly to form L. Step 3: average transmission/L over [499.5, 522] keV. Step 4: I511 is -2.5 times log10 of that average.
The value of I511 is 0.104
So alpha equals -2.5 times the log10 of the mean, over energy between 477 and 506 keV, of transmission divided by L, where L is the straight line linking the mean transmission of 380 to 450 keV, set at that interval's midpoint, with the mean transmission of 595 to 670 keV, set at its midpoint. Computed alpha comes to 0.04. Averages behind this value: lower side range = 9.56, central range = 9.26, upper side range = 9.68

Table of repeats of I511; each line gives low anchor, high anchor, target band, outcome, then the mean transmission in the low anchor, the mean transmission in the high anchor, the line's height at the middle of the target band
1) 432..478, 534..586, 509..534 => 0.09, 9.86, 9.73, 9.78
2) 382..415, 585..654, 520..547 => 0.05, 9.28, 10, 9.74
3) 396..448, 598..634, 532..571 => 0.08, 9.83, 10.7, 10.4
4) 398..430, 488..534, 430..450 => -0.02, 9.84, 9.02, 9.62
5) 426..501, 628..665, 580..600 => -0.10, 9.67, 8.87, 9.11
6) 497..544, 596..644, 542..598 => -0.02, 9.07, 10.3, 9.66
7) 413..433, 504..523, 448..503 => -0.04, 9.76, 8.84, 9.23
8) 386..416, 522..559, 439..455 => -0.06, 9.28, 9.31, 9.29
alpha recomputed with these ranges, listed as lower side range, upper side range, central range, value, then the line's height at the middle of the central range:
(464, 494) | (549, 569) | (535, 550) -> 0.035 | 9.78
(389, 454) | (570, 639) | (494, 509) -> 0.097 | 9.9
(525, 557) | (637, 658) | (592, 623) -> -0.212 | 8.94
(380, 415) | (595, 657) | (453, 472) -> -0.012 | 9.49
